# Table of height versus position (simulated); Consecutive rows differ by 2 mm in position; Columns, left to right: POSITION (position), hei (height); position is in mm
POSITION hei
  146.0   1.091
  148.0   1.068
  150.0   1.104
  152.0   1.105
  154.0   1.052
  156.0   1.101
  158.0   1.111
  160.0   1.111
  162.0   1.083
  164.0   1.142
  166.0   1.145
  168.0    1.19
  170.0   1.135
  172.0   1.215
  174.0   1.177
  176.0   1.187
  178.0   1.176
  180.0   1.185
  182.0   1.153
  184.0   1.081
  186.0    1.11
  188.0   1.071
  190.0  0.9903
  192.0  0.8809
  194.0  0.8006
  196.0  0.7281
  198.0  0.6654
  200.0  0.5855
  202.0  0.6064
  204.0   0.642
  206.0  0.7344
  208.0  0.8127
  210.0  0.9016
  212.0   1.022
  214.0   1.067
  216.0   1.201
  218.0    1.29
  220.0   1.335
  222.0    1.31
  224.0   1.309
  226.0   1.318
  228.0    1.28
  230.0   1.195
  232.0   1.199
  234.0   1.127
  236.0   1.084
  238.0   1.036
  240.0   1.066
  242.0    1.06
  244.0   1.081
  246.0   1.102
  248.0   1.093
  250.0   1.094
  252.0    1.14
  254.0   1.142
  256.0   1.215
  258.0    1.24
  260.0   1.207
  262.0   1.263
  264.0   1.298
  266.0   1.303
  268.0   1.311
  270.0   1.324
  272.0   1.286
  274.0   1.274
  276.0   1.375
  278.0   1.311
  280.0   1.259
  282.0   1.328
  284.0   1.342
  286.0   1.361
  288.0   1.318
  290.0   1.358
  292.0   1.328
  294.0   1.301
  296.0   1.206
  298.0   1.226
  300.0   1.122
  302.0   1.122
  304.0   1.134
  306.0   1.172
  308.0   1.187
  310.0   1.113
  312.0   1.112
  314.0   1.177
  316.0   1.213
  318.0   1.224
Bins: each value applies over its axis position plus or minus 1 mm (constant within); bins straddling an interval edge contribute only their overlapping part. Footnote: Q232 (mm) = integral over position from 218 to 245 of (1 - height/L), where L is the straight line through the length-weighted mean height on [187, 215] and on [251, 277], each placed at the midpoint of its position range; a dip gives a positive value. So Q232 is -4.27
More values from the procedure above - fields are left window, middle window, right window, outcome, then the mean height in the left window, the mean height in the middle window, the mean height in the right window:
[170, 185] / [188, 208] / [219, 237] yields 7.3 mm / 1.17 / 0.758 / 1.24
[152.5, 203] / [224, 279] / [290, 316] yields -3.8 mm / 1.03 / 1.2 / 1.19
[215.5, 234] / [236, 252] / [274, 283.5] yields 2.5 mm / 1.26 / 1.08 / 1.31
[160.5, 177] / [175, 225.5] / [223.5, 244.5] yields 7.0 mm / 1.16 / 0.997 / 1.16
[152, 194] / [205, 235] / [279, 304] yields 0.8 mm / 1.11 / 1.14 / 1.27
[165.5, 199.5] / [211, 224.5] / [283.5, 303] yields -1.2 mm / 1.04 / 1.22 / 1.27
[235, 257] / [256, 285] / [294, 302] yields -3.7 mm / 1.1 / 1.29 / 1.19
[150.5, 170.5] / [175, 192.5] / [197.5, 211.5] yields -3.7 mm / 1.12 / 1.1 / 0.72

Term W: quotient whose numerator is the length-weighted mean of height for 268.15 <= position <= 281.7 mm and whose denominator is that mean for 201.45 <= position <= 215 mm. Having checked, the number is 1.6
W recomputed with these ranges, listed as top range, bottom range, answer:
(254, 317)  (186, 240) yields 1.24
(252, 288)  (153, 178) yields 1.13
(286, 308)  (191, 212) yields 1.65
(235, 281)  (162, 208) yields 1.22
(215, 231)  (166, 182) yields 1.09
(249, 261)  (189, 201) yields 1.51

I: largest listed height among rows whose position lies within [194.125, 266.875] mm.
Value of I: 1.335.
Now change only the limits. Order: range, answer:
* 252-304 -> 1.375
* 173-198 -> 1.187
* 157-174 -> 1.215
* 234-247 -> 1.127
